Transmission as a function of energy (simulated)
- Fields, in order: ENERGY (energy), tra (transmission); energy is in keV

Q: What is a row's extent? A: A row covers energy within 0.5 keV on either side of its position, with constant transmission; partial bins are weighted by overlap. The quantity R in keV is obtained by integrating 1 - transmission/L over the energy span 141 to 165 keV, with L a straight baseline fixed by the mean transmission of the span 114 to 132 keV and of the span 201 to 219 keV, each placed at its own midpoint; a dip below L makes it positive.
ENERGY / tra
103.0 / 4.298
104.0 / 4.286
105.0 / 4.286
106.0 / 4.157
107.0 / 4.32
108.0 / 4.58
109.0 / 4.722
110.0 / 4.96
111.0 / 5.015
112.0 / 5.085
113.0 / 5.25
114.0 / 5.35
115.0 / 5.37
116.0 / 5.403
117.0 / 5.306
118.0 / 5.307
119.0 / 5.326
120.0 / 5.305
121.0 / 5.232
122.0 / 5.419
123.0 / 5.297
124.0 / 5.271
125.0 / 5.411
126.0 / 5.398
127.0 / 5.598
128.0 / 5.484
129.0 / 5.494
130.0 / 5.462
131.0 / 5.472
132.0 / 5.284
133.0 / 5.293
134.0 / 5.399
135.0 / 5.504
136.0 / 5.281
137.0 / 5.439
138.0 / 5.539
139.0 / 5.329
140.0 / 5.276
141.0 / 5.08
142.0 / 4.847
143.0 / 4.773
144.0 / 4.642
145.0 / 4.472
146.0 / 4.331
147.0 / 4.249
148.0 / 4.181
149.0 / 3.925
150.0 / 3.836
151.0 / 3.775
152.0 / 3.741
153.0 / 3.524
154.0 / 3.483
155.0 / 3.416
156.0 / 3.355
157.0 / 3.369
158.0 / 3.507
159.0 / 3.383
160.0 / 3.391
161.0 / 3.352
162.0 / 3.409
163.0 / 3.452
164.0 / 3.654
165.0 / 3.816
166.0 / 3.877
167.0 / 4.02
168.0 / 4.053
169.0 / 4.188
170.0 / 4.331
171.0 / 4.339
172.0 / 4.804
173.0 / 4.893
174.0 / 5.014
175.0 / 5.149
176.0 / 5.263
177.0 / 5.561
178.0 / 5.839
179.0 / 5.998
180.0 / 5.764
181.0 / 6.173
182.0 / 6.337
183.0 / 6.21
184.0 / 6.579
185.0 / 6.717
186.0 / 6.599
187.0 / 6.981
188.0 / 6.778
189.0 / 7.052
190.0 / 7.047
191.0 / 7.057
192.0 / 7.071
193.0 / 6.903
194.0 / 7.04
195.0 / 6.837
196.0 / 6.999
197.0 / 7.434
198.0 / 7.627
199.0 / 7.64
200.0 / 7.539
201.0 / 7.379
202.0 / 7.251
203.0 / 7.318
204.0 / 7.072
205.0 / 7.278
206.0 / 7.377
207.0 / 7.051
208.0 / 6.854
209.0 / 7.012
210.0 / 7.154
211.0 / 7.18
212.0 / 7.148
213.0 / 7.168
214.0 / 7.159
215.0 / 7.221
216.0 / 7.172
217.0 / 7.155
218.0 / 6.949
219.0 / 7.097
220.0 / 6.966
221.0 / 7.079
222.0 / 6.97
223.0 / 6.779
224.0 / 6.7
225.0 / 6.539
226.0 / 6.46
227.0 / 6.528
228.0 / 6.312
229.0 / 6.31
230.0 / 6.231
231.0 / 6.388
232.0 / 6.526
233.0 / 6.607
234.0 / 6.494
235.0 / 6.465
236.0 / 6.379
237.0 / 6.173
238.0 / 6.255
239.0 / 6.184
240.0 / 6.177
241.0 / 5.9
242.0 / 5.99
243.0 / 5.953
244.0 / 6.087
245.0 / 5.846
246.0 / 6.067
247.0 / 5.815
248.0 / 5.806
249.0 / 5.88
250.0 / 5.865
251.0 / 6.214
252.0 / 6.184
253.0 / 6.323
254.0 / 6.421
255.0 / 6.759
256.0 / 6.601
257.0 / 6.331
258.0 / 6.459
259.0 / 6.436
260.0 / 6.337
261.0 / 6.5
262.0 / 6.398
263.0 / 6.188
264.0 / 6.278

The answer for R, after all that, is 8.5 keV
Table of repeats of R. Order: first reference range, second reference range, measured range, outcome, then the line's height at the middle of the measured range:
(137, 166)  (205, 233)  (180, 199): -4.0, 5.64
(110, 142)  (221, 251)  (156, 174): 5.7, 5.67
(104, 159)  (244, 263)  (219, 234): -1.8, 5.91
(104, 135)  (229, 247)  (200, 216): -3.3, 5.95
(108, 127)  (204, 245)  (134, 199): 9.0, 5.9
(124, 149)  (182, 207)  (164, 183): 4.2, 6.35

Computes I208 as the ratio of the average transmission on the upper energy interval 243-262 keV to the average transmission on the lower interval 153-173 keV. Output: 1.6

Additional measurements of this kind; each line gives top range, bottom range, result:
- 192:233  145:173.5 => 1.81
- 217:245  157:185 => 1.38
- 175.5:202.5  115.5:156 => 1.37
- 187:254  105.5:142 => 1.29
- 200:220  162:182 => 1.51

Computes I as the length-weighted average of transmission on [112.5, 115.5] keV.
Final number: 5.32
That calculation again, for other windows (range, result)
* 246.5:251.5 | 5.92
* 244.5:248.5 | 5.88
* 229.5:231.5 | 6.31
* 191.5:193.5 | 6.99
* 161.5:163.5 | 3.43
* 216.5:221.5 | 7.05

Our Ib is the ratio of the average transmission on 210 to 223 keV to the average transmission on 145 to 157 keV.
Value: 1.9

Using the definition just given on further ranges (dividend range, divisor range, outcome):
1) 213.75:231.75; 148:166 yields 1.89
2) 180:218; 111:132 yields 1.31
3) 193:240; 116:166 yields 1.49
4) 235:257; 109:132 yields 1.16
